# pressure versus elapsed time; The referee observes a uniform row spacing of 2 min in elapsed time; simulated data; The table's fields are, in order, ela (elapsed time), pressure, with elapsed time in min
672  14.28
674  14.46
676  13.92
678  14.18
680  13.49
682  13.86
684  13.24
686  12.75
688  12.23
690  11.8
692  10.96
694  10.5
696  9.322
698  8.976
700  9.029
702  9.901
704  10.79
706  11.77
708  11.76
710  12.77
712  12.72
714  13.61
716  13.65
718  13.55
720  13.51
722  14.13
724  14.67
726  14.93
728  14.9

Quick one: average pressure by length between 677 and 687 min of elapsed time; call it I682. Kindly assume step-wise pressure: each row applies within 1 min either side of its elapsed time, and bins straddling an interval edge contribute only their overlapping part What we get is 13.5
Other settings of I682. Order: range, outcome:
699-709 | 10.7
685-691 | 12.3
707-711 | 12.3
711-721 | 13.4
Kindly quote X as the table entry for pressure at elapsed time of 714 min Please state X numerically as 13.61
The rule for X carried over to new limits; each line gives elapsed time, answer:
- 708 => 11.76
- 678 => 14.18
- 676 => 13.92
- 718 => 13.55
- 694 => 10.5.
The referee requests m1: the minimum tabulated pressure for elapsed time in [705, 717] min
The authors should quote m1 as 11.76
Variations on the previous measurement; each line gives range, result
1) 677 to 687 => 12.75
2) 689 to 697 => 9.322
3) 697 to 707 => 8.976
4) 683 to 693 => 10.96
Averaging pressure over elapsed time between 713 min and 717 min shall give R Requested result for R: 13.6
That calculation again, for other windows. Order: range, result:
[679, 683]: 13.7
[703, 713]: 12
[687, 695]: 11.4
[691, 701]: 9.76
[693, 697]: 9.91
